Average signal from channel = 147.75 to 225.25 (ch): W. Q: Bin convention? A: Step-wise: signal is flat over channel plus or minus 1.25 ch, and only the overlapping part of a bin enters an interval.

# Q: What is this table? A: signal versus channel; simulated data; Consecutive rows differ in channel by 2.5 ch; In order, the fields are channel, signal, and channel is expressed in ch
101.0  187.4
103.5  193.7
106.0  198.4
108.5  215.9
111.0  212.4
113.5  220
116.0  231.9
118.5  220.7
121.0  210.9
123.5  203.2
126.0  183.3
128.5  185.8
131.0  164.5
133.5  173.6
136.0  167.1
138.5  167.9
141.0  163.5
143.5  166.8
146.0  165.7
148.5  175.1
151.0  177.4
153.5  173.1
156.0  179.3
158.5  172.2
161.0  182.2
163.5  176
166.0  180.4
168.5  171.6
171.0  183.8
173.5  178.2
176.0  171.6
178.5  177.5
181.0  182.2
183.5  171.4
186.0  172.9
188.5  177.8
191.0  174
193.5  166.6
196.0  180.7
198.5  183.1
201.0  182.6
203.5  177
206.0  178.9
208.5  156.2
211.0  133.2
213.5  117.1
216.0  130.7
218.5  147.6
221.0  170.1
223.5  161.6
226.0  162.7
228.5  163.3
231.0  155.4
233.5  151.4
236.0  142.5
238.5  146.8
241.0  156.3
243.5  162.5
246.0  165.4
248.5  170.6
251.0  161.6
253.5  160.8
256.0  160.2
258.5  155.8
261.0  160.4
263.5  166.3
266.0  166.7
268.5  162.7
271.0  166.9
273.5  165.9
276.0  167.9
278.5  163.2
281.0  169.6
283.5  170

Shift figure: 170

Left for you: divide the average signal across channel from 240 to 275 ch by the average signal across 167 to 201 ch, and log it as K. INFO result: 0.92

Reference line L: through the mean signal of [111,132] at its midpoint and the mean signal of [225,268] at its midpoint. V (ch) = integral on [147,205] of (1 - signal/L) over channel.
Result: 2.3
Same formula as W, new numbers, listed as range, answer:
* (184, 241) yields 161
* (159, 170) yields 177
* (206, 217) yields 139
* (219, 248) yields 158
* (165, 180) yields 177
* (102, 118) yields 212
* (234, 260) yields 158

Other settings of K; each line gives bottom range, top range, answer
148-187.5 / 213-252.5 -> 0.88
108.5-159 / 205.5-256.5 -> 0.83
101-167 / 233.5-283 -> 0.86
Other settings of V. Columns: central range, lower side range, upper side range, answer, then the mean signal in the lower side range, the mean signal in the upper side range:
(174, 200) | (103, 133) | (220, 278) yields 0.7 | 203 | 161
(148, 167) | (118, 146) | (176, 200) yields 0.2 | 181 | 176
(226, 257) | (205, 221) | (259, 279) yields -0.6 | 145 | 165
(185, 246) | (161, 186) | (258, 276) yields 3.9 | 177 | 164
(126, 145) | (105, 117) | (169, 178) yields 2.8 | 216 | 177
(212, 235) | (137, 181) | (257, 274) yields 2.3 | 174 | 163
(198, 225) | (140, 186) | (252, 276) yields 1.9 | 175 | 163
